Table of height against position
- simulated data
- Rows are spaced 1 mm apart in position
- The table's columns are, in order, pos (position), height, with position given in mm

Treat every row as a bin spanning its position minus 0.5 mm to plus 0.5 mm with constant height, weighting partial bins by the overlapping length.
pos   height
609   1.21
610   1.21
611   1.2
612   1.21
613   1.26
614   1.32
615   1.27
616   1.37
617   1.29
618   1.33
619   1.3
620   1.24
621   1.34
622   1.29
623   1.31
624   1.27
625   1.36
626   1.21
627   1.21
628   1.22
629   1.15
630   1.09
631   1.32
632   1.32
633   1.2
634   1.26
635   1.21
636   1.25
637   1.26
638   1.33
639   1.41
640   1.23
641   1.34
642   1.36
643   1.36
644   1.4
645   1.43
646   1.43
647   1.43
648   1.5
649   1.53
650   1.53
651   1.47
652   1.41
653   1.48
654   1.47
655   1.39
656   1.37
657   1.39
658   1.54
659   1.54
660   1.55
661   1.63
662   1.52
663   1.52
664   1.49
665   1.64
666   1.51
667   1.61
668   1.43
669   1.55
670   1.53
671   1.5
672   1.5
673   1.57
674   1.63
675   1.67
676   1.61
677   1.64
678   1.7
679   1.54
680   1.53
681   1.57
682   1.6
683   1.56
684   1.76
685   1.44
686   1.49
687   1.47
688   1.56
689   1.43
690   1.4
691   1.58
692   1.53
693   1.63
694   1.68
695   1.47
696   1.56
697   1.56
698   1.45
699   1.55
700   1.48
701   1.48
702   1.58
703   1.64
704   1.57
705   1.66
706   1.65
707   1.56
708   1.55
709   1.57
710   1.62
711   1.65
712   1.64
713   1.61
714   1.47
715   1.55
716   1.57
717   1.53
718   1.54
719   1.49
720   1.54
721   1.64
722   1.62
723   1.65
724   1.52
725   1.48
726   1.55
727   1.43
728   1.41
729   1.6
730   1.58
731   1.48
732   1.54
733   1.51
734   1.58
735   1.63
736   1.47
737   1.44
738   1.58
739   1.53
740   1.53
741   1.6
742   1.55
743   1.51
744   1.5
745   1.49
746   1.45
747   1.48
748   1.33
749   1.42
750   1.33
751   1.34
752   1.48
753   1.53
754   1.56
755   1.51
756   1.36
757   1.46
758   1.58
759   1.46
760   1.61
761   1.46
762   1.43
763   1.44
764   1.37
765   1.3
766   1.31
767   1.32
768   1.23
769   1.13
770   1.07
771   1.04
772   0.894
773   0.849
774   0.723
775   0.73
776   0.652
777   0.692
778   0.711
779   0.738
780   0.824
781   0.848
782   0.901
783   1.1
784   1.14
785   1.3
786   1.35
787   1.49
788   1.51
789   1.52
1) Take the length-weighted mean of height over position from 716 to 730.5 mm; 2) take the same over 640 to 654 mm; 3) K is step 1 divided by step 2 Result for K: 1.08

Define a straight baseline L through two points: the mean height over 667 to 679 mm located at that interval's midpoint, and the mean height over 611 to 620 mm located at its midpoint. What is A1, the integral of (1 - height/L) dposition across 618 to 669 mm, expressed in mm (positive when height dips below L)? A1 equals 1.65 mm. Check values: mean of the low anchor 1.29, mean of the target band 1.38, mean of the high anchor 1.58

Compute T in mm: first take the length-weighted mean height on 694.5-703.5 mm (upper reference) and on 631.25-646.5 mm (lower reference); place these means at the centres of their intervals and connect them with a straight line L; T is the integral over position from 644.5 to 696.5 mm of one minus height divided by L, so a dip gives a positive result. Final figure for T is -3.6 mm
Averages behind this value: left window 1.32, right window 1.53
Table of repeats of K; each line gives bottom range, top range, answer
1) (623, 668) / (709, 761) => 1.09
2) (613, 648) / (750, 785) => 0.90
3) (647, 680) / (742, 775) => 0.87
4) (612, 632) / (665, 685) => 1.24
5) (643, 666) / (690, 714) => 1.06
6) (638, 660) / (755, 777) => 0.84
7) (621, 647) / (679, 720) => 1.20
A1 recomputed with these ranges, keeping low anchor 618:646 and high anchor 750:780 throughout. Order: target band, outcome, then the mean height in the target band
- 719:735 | -4.1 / 1.54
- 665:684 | -4.8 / 1.58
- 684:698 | -3.1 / 1.53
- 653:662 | -1.5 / 1.49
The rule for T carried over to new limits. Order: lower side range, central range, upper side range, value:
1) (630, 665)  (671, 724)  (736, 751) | -4.6 mm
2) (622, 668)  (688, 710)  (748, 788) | -4.2 mm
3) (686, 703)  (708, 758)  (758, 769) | -2.4 mm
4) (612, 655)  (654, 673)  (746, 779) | -3.0 mm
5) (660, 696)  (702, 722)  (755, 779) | -2.5 mm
